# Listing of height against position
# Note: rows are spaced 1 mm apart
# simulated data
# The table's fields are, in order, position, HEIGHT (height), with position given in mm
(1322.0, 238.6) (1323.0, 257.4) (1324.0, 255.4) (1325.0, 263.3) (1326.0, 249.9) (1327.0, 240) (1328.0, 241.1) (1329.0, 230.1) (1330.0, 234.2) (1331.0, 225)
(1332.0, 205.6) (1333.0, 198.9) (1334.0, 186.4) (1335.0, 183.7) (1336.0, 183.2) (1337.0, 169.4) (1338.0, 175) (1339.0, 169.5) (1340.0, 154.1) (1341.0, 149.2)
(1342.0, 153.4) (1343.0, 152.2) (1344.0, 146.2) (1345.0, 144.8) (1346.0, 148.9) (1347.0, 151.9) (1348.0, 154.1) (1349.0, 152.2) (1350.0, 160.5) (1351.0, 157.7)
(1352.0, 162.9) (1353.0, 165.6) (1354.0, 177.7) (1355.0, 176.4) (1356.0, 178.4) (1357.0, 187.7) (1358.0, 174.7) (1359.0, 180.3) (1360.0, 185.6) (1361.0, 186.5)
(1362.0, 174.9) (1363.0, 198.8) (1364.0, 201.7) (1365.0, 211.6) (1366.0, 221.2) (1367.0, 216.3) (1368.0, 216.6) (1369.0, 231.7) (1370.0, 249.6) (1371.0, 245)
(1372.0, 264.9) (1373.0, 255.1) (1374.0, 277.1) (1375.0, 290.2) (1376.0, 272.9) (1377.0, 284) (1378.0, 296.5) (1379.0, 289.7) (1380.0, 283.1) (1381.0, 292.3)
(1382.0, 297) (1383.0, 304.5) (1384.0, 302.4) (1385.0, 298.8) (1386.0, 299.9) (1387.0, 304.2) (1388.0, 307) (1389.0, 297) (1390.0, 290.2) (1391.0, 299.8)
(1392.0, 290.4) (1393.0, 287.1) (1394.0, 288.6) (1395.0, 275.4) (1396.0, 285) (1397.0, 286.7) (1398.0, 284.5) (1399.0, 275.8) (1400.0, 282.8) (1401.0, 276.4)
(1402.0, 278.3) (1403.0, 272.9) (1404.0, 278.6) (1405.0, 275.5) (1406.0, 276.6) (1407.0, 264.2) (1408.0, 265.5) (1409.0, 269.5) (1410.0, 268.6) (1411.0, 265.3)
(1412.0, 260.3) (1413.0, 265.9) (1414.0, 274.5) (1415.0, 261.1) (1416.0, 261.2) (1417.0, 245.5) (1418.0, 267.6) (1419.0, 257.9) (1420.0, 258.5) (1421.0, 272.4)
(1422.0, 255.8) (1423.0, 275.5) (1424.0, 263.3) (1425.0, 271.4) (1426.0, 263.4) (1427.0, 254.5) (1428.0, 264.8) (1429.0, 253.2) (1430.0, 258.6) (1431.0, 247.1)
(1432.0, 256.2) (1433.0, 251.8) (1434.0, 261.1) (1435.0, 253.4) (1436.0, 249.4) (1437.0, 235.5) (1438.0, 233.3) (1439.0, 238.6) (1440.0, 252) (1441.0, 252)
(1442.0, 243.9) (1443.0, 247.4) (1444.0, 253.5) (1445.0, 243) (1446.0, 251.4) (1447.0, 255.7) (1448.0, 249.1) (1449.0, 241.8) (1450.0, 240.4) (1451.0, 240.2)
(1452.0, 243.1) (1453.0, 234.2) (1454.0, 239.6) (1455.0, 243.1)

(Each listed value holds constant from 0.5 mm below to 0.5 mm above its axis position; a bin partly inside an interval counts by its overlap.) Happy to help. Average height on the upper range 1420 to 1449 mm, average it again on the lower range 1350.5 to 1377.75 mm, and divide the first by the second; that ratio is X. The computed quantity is 1.19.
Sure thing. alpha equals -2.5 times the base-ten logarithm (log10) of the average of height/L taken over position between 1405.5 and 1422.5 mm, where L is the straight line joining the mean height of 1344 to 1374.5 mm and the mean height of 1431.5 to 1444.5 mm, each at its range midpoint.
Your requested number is -0.144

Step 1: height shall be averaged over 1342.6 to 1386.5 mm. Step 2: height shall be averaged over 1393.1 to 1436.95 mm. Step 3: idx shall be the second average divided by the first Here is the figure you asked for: 1.22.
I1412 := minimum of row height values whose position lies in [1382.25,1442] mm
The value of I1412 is 233.3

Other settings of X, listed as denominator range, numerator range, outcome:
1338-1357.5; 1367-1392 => 1.74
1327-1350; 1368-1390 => 1.58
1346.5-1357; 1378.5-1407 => 1.75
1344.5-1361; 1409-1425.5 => 1.58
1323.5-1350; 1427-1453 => 1.32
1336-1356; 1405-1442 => 1.62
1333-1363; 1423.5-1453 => 1.49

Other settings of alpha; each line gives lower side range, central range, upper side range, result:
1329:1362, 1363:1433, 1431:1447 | -0.25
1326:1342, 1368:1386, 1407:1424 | -0.19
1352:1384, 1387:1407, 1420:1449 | -0.18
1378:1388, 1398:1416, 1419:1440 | 0.02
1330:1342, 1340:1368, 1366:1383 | 0.27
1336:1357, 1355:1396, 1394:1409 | -0.14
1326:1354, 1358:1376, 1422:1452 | -0.12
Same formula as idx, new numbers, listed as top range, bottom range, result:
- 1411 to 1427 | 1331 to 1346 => 1.54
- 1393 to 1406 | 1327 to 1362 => 1.58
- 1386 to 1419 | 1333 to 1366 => 1.62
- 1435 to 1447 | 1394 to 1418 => 0.91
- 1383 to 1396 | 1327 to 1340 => 1.48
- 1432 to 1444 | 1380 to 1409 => 0.86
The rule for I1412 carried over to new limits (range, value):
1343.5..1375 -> 144.8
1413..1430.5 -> 245.5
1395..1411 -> 264.2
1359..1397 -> 174.9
